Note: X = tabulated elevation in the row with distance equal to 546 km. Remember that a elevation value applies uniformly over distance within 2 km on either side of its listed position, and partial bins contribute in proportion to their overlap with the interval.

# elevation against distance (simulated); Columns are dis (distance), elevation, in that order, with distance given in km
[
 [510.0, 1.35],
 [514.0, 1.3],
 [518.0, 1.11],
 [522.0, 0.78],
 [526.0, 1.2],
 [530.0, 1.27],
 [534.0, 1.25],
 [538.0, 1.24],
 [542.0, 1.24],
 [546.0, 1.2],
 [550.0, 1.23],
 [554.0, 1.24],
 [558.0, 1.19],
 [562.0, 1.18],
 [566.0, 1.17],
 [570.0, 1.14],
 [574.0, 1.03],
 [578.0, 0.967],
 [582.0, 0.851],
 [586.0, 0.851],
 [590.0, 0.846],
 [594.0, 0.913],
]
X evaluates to 1.2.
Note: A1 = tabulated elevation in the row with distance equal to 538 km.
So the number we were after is 1.24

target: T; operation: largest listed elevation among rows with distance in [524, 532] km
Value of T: 1.27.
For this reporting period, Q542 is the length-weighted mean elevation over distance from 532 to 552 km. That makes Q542 1.23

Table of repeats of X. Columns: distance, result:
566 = 1.17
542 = 1.24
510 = 1.35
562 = 1.18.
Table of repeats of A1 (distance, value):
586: 0.851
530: 1.27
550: 1.23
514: 1.3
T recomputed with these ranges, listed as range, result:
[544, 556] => 1.24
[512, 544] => 1.3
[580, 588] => 0.851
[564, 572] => 1.17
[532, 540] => 1.25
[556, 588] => 1.19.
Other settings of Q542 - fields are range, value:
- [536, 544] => 1.24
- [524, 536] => 1.24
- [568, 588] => 0.968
